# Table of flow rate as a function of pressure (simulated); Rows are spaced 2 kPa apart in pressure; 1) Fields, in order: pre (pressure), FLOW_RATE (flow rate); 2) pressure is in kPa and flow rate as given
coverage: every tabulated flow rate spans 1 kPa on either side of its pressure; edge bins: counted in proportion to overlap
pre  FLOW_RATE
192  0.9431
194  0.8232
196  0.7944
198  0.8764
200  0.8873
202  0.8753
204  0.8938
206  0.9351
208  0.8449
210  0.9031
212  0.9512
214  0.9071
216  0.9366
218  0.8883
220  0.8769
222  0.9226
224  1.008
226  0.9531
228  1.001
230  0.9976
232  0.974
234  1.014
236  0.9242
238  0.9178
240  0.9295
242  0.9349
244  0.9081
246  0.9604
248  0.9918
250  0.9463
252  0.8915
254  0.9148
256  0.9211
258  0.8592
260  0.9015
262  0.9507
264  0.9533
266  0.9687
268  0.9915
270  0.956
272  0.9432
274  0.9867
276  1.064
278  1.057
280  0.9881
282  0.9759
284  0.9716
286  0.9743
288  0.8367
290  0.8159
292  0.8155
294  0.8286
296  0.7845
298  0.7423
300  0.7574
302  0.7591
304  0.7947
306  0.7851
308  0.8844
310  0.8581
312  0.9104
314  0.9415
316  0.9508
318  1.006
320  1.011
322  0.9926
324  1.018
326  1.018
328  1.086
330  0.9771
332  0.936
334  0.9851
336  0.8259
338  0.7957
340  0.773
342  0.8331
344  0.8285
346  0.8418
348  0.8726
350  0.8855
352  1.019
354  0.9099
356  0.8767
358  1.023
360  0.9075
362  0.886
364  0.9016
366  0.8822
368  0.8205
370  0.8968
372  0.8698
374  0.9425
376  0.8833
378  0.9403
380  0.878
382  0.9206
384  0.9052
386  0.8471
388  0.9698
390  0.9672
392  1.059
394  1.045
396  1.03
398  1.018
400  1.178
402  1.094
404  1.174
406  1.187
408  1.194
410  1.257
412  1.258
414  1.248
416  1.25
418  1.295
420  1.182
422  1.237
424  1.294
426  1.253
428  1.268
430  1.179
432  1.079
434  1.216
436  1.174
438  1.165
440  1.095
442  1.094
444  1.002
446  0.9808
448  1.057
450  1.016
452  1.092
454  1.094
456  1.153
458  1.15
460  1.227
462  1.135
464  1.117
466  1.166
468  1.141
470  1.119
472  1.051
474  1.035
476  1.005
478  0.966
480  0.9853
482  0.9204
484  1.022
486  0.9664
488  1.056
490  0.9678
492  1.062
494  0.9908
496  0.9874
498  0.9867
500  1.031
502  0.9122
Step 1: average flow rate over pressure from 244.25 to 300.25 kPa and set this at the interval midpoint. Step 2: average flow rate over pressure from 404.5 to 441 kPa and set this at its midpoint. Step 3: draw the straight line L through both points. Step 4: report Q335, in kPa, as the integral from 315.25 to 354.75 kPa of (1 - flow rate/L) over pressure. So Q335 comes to 4.3 kPa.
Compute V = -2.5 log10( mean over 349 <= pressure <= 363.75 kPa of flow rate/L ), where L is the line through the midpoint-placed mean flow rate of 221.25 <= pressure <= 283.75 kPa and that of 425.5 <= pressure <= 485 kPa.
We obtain 0.11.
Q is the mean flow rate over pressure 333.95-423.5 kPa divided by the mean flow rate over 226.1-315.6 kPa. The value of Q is 1.08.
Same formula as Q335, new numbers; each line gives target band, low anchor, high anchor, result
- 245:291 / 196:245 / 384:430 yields 1.5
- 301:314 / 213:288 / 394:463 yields 2.3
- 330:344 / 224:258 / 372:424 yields 2.2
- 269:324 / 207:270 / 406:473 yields 5.2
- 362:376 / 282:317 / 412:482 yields 1.4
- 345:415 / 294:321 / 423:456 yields 1.5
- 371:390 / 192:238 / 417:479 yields 2.8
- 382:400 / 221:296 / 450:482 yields 0.8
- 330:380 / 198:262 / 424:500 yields 6.0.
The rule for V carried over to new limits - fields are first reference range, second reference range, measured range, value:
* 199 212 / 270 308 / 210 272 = -0.060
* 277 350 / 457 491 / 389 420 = -0.164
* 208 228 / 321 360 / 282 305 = 0.113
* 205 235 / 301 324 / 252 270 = -0.008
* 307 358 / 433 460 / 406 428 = -0.178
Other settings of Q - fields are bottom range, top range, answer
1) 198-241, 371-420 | 1.14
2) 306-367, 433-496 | 1.16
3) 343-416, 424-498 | 1.10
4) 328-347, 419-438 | 1.37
